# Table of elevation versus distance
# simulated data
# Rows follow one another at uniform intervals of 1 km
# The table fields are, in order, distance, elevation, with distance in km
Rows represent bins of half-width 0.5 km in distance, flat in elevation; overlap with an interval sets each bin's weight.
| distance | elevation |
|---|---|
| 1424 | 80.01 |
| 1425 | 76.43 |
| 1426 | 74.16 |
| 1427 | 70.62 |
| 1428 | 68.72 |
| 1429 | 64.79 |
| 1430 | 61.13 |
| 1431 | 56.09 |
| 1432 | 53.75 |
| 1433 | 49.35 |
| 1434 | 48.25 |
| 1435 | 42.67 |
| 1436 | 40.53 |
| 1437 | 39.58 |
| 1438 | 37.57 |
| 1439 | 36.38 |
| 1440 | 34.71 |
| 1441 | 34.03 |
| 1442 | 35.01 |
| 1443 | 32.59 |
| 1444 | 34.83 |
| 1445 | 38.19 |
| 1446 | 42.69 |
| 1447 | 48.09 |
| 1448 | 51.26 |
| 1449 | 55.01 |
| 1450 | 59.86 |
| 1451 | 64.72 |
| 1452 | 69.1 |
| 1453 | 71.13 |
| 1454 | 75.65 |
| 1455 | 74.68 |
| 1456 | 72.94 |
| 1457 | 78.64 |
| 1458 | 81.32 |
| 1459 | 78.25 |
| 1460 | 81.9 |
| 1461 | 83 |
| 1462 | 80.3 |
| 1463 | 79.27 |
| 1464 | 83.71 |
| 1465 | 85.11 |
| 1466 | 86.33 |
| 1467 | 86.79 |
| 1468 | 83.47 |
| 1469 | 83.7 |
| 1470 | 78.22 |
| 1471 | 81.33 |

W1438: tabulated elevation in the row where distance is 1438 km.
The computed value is 37.57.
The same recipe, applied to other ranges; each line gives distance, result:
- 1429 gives 64.79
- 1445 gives 38.19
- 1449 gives 55.01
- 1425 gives 76.43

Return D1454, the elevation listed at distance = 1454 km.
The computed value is 75.65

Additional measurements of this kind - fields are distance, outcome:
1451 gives 64.72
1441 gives 34.03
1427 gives 70.62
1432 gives 53.75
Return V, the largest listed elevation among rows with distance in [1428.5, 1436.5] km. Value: 64.79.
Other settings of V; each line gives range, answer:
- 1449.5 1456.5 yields 75.65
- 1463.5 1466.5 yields 86.33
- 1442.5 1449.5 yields 55.01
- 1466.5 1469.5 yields 86.79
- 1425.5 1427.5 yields 74.16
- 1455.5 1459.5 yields 81.32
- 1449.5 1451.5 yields 64.72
